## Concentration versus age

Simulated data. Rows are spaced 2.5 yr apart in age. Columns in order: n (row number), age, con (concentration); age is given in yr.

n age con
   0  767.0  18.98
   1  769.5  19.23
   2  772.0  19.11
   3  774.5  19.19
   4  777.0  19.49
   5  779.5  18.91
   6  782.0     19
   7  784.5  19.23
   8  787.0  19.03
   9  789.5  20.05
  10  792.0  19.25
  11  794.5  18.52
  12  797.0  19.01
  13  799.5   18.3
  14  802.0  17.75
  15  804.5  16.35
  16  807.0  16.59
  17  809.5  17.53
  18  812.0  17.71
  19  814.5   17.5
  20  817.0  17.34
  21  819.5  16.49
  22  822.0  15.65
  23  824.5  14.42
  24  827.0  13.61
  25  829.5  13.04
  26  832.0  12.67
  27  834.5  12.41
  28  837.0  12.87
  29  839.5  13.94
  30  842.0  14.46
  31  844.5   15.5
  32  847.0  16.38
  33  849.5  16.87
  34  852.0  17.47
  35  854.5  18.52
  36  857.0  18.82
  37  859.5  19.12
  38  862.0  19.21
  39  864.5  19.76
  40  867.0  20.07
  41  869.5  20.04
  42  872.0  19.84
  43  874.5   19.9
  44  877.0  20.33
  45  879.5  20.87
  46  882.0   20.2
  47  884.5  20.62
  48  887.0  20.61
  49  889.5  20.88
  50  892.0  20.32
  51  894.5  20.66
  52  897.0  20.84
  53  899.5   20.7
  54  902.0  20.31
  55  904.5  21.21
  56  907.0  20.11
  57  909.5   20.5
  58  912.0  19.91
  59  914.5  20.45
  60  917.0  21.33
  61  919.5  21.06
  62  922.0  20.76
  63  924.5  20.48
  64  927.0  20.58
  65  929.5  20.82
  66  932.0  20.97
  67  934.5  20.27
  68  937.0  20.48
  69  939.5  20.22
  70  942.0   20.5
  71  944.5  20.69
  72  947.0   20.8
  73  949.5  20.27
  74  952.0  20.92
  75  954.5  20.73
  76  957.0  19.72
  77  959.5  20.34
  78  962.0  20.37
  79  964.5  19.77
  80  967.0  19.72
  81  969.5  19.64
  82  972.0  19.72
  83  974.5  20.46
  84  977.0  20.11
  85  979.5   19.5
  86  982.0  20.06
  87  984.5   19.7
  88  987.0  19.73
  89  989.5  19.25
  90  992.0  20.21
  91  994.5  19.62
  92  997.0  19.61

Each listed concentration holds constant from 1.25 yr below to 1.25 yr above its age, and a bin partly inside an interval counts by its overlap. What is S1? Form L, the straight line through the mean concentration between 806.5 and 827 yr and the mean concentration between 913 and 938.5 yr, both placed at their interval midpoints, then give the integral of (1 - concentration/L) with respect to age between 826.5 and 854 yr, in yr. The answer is 4.43 yr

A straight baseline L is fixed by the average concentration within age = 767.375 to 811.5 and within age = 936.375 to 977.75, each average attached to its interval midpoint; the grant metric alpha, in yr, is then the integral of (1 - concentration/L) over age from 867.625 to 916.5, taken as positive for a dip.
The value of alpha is -2.05 yr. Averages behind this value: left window 18.6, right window 20.3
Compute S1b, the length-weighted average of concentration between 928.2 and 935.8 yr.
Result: 20.7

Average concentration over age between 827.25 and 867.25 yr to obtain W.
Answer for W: 16.2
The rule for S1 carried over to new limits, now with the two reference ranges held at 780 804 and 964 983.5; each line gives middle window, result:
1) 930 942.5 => -0.5 yr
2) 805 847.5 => 8.6 yr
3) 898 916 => -0.9 yr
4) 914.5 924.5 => -0.7 yr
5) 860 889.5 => -1.3 yr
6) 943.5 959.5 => -0.6 yr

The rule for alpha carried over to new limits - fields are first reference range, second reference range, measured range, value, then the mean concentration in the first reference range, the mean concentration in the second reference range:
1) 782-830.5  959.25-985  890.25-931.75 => -3.7 yr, 17.3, 19.9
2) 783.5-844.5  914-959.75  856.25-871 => -1.2 yr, 16.4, 20.6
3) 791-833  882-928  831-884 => 2.8 yr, 16.6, 20.6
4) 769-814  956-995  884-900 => -1.2 yr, 18.5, 19.9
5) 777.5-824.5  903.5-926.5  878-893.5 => -0.5 yr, 17.9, 20.6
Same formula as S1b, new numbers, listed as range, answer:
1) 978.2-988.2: 19.7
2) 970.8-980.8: 19.9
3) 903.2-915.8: 20.4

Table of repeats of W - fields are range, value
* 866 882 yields 20.2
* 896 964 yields 20.6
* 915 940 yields 20.7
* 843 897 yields 19.3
